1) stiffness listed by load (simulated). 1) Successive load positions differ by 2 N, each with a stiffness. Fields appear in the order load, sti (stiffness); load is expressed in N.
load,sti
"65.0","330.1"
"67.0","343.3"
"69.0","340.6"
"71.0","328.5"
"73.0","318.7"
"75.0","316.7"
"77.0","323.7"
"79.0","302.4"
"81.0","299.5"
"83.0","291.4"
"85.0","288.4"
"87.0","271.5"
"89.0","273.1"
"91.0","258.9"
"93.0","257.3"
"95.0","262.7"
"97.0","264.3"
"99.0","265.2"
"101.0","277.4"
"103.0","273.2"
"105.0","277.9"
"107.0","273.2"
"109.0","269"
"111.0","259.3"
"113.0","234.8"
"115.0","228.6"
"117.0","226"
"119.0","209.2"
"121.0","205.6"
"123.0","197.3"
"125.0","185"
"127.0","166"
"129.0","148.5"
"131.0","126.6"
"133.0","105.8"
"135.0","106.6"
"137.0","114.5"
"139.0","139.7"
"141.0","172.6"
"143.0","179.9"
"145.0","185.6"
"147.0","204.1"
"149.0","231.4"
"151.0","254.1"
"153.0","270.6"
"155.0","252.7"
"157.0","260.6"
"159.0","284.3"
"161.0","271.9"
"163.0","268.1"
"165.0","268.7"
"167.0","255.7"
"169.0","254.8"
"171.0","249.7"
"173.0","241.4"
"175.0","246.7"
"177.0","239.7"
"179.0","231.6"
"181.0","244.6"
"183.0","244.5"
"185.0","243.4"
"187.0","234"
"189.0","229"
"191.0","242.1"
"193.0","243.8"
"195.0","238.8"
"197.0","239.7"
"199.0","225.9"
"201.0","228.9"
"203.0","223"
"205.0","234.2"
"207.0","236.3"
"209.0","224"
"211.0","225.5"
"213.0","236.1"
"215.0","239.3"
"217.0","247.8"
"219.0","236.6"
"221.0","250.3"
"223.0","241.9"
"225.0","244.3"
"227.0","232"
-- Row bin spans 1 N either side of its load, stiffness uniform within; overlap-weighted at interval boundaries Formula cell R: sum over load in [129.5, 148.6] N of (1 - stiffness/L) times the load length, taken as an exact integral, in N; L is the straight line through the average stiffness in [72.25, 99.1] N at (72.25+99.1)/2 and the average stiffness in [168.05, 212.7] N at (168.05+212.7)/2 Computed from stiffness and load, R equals 8.0 N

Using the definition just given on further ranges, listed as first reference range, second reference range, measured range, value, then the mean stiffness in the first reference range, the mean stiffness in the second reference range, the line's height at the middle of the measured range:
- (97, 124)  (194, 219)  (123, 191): 6.8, 247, 233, 240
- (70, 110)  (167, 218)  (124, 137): 6.3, 285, 238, 266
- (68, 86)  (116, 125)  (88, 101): 0.2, 312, 207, 270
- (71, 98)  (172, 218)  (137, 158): 3.9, 288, 237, 259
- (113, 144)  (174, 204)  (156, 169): -3.7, 170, 237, 208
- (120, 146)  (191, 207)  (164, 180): -3.7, 156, 234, 202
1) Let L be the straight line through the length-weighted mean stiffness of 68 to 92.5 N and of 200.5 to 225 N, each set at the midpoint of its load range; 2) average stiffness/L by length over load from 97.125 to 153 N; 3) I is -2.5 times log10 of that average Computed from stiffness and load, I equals 0.328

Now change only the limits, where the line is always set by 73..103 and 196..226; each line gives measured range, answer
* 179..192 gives 0.029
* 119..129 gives 0.399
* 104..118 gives 0.090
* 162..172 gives -0.029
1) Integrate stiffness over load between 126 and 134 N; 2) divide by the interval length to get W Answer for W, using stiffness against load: 137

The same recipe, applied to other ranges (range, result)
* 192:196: 241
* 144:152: 219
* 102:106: 276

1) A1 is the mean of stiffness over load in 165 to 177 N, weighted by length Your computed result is 250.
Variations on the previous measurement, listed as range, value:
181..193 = 240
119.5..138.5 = 152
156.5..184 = 254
